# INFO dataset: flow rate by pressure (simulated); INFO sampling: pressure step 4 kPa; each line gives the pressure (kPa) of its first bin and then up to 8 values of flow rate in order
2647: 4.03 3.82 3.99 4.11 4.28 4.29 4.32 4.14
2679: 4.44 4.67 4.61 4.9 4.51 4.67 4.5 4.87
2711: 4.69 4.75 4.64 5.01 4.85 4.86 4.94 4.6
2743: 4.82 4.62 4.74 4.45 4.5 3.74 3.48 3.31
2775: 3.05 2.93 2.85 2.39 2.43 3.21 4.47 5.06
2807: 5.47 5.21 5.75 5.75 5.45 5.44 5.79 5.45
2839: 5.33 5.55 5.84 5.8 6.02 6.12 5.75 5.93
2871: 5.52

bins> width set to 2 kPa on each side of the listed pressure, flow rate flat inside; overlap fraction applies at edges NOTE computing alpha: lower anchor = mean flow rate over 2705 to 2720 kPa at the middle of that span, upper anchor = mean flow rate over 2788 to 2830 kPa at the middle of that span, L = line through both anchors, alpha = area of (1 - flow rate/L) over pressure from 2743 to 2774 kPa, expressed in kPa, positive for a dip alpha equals 4.1 kPa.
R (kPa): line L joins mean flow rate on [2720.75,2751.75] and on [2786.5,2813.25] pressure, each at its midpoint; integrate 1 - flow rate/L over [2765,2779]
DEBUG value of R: 3.8 kPa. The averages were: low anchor 4.81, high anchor 4.14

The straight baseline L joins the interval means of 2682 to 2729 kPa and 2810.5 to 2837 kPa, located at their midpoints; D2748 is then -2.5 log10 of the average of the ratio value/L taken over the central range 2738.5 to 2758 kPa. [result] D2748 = 0.09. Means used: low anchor 4.72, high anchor 5.57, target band 4.64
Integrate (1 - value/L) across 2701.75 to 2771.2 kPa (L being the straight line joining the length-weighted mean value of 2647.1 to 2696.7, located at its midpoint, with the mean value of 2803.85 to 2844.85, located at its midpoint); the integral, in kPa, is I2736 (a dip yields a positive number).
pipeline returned 3.7 kPa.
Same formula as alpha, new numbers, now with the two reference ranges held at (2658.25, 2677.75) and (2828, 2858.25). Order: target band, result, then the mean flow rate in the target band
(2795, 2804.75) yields 1.64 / 4.44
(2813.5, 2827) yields -0.27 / 5.62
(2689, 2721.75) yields -1.05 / 4.7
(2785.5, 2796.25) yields 5.33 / 2.65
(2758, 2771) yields 3.28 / 3.77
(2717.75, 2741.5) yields -0.35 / 4.82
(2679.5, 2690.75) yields -0.69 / 4.65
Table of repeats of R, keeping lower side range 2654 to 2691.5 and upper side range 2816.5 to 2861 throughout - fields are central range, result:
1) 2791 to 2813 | 3.8 kPa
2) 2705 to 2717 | -0.3 kPa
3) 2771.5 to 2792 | 9.6 kPa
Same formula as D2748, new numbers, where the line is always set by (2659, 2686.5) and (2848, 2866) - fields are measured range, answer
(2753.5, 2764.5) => 0.20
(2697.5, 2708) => -0.01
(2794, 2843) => 0.07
